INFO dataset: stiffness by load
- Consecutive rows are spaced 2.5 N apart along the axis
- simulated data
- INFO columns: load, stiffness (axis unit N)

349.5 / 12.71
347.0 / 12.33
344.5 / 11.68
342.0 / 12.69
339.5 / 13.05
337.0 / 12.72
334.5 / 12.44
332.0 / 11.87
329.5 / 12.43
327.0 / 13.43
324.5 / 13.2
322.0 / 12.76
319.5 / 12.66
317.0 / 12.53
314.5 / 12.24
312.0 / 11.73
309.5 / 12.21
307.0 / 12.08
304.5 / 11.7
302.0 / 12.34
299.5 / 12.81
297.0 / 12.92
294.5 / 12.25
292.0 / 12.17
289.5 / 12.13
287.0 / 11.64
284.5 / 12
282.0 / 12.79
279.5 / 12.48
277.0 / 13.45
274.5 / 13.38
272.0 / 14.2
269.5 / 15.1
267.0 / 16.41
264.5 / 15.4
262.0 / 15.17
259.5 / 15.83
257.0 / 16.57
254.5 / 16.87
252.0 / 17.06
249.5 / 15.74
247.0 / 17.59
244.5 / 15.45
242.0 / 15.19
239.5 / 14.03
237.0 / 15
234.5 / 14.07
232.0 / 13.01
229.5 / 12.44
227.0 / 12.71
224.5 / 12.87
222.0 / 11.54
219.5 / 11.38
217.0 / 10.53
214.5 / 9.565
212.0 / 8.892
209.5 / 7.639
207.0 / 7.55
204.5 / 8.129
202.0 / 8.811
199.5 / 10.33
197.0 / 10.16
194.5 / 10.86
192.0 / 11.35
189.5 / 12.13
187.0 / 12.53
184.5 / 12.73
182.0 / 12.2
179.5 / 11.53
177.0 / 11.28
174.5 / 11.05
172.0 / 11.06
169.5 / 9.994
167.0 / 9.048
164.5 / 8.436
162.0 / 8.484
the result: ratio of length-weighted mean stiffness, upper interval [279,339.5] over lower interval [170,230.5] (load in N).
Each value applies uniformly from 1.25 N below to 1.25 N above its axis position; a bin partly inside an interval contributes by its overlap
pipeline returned 1.2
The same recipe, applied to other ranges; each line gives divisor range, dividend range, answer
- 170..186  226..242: 1.18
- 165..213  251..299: 1.36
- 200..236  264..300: 1.24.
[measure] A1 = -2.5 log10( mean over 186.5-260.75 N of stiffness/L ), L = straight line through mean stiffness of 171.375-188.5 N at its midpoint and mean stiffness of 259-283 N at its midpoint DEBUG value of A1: 0.05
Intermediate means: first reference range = 11.8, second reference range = 14.4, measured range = 12.5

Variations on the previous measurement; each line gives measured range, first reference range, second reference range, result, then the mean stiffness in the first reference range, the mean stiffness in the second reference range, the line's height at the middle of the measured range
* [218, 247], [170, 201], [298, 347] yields -0.16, 11.4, 12.5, 11.7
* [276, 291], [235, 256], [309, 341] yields 0.15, 15.8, 12.6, 14.3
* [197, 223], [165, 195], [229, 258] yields 0.36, 11.3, 15.3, 13.2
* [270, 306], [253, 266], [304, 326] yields 0.12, 16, 12.4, 14.1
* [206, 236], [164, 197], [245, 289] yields 0.16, 11.1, 14.8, 12.8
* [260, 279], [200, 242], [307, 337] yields -0.23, 11.2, 12.5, 11.8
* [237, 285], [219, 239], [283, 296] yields -0.20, 13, 12.1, 12.5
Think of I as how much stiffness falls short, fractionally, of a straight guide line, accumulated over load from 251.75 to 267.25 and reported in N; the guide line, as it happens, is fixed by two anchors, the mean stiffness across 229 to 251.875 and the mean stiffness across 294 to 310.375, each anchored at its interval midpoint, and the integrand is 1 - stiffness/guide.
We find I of -2.2 N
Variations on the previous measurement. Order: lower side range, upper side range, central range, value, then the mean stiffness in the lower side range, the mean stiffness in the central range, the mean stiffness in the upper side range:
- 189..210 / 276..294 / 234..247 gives -4.88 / 9.65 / 15.1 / 12.4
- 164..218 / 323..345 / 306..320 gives 0.09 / 10.3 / 12.2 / 12.6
